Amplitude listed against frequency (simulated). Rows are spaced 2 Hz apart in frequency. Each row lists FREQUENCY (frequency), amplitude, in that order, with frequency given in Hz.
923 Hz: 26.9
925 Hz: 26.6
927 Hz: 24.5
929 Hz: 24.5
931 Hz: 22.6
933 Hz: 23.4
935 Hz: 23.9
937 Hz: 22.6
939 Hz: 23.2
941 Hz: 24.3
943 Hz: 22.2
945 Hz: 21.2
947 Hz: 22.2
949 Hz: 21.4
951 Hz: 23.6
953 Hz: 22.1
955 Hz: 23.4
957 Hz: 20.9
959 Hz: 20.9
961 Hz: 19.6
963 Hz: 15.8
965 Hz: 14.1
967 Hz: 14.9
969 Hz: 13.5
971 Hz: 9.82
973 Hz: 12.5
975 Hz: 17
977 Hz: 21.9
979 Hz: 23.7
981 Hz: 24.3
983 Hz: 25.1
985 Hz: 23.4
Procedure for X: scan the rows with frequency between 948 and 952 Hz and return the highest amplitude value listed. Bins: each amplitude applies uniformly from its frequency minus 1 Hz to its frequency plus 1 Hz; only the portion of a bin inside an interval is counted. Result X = 23.6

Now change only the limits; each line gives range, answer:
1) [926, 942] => 24.5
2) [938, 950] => 24.3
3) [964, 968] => 14.9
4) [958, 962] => 20.9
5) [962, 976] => 17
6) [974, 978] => 21.9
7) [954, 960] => 23.4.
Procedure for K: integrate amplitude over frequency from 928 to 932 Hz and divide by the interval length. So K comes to 23.6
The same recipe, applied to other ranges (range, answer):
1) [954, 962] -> 21.2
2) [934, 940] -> 23.2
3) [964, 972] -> 13.1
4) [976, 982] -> 23.3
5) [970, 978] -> 15.3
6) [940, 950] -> 22.3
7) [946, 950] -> 21.8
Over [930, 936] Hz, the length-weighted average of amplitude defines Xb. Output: 23.3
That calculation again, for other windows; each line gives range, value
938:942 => 23.8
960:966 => 16.5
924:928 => 25.6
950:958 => 22.5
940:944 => 23.2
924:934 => 24.3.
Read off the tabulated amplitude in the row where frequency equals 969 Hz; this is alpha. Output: 13.5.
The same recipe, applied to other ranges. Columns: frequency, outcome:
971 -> 9.82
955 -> 23.4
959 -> 20.9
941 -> 24.3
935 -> 23.9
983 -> 25.1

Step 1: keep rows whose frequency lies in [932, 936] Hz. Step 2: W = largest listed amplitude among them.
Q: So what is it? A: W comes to 23.9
